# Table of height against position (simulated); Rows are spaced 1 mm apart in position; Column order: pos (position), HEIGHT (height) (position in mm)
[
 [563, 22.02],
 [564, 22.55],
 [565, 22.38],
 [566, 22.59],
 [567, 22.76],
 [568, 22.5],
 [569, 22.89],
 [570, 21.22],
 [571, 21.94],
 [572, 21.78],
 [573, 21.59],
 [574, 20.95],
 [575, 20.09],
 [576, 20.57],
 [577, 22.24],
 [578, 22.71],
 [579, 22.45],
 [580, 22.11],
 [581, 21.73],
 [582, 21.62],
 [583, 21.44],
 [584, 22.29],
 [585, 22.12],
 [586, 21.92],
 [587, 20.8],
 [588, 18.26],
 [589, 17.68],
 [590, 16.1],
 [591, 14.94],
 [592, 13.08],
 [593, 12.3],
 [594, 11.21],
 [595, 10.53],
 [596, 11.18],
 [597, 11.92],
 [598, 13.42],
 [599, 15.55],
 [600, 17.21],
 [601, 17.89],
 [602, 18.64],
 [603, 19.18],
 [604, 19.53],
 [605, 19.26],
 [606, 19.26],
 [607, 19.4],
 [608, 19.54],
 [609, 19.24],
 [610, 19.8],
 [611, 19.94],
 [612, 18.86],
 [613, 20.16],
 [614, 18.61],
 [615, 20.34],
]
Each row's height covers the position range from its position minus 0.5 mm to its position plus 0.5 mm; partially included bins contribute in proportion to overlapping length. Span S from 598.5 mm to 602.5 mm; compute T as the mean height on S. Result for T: 17.3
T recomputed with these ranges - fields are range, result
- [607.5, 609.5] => 19.4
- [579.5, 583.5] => 21.7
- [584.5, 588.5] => 20.8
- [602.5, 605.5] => 19.3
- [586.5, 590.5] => 18.2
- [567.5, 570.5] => 22.2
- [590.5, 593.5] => 13.4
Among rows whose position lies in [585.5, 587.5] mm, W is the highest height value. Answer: 21.92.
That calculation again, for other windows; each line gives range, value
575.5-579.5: 22.71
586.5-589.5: 20.8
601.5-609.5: 19.54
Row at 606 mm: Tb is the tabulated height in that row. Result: 19.26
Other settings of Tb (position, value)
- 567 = 22.76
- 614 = 18.61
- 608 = 19.54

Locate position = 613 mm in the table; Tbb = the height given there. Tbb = 20.16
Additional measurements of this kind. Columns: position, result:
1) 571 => 21.94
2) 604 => 19.53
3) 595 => 10.53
